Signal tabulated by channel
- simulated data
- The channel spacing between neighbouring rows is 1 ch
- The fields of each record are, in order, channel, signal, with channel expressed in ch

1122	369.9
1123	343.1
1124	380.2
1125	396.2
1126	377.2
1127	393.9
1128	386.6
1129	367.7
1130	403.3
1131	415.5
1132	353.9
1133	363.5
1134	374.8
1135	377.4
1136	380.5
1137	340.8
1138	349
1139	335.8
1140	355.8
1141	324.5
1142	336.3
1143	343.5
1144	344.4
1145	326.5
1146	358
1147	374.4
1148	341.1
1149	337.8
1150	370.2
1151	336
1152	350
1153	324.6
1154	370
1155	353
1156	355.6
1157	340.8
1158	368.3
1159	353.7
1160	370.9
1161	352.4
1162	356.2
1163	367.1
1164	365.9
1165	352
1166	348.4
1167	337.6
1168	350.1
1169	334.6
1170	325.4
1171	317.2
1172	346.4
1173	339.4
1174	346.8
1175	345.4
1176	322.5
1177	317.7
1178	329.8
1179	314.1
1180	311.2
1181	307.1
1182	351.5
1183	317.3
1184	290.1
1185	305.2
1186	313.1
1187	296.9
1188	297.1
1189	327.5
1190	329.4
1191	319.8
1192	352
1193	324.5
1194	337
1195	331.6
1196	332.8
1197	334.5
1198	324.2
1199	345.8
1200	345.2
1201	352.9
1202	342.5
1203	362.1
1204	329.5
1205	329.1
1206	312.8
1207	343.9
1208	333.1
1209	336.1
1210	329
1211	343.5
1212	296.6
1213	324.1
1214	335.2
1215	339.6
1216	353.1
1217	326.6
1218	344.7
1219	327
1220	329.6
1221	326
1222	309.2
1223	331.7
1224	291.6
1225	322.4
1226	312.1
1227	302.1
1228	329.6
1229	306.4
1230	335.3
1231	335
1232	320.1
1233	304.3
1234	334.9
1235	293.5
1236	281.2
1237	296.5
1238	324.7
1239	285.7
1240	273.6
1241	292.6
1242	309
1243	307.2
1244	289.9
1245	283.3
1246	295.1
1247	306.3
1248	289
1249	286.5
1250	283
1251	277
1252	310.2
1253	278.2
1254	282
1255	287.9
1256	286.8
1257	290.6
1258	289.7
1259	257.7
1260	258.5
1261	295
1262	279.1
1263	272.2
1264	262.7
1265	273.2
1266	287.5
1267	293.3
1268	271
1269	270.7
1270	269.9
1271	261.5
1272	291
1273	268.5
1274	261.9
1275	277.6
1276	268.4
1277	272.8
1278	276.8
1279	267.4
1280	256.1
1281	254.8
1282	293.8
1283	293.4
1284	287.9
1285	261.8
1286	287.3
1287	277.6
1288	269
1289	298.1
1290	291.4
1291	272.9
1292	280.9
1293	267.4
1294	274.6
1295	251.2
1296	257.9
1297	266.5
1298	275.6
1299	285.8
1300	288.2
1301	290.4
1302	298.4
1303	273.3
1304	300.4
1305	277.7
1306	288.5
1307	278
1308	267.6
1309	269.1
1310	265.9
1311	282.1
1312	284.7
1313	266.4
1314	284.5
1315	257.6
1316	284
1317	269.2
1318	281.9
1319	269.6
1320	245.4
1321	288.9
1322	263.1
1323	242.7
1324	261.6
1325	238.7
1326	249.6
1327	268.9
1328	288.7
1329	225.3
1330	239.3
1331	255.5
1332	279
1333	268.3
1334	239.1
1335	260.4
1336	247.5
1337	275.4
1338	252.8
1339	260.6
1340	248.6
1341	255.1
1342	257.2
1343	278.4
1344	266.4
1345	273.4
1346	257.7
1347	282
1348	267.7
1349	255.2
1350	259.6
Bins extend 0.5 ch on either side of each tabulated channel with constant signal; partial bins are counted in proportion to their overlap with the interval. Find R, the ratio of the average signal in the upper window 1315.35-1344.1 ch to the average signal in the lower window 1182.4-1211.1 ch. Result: 0.79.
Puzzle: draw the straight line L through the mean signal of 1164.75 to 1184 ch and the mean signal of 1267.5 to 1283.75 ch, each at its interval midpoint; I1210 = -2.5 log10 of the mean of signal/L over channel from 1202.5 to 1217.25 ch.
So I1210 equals -0.08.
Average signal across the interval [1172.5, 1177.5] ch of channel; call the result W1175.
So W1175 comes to 334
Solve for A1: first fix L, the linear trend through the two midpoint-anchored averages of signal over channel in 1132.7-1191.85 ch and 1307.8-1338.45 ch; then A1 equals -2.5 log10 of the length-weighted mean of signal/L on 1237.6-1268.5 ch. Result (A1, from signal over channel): 0.04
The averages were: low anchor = 341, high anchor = 264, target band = 286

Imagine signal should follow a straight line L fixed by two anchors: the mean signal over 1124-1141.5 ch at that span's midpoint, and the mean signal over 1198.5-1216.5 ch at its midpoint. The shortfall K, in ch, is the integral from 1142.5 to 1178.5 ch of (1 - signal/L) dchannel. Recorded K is 1.15 ch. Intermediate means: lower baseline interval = 371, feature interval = 346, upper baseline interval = 336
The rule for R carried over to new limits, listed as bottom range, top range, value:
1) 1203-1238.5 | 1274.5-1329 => 0.85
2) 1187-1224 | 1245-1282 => 0.84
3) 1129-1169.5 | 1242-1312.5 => 0.79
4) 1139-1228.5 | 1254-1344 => 0.81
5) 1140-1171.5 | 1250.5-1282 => 0.79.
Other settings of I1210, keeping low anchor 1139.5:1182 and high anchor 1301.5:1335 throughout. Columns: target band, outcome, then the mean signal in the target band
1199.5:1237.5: -0.03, 325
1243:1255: 0.04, 290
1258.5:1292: 0.05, 275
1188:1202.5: -0.02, 334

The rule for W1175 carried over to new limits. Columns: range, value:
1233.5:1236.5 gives 303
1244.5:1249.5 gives 292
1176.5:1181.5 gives 316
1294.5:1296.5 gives 255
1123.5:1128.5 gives 387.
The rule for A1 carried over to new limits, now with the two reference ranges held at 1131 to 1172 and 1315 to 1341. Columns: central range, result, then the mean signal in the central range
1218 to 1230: -0.02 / 319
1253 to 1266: 0.06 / 278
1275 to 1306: 0.01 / 277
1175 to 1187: 0.06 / 317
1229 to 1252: 0.02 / 301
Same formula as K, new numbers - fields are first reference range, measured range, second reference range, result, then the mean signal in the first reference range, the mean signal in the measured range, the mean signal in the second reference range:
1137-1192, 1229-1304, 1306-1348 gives 1.96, 338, 284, 264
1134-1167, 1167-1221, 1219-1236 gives 0.37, 352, 330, 317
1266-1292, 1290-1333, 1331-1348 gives -0.28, 276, 271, 263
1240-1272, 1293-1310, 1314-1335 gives -0.52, 284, 277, 261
